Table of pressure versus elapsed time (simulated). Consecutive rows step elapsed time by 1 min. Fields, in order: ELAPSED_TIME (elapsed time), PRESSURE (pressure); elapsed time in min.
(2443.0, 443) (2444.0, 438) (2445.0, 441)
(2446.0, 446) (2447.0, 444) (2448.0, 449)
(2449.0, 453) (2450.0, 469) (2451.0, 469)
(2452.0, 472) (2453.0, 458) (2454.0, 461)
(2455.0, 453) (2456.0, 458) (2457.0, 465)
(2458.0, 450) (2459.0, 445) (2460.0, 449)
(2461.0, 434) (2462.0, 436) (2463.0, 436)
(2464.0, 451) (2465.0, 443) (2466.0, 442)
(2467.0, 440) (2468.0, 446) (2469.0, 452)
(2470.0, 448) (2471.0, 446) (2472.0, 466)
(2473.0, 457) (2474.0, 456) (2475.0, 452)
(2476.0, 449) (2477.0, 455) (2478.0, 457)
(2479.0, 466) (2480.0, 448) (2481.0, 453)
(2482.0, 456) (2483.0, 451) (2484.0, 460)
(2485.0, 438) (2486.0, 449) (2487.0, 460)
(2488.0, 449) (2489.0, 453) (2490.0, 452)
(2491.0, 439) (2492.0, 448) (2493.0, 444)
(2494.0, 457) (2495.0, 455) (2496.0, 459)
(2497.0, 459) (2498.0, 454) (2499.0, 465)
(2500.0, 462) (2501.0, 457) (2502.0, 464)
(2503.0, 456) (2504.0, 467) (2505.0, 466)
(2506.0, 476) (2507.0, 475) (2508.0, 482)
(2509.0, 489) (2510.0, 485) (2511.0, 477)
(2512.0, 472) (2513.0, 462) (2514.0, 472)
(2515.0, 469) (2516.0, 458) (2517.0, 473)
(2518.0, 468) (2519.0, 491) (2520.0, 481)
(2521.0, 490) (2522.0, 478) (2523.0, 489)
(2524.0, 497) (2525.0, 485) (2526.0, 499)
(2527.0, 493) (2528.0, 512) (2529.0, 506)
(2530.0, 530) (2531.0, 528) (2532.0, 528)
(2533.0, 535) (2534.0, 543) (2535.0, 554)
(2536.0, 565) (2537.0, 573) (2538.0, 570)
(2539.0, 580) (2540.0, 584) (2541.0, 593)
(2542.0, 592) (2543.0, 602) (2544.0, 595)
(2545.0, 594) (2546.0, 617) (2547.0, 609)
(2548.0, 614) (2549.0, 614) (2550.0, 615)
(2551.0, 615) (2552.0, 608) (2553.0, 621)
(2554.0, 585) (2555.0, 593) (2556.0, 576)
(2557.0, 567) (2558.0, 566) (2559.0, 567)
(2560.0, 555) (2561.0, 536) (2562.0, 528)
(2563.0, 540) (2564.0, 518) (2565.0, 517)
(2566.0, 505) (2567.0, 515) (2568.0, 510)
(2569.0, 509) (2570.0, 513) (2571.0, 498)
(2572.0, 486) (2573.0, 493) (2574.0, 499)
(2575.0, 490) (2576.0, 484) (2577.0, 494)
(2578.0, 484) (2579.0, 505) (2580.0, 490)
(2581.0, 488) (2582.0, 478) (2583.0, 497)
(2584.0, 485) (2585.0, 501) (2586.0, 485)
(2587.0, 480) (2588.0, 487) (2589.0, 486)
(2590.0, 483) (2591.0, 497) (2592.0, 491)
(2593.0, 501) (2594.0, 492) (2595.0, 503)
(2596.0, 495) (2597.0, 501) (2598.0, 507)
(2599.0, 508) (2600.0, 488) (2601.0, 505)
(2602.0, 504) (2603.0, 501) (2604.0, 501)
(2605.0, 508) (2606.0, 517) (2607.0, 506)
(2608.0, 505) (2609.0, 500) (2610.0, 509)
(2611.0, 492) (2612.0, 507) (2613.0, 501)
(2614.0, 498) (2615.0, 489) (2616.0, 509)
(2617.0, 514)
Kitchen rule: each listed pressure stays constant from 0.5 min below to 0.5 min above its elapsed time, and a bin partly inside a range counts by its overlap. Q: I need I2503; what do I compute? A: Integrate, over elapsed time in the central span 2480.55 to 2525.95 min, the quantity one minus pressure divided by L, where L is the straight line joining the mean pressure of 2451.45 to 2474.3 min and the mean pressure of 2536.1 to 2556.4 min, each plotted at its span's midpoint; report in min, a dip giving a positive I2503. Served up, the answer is 4.8 min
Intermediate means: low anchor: 451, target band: 466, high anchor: 597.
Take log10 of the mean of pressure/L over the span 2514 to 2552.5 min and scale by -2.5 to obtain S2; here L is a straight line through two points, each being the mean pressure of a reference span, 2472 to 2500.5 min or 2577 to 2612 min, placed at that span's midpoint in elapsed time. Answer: -0.149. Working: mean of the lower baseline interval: 454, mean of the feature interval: 542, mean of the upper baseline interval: 497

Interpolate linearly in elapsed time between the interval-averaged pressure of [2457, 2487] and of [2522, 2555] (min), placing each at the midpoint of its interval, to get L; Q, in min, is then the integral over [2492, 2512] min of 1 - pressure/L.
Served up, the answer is 1.42 min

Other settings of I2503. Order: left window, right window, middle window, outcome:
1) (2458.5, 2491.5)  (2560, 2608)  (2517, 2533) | -0.86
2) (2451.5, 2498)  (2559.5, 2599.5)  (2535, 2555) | -4.59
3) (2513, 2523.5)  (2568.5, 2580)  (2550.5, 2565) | -2.31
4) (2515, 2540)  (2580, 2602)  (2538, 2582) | -4.01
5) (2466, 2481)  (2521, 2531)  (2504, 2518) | 0.38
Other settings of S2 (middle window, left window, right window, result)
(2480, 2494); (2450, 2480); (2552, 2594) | 0.035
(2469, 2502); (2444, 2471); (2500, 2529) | 0.024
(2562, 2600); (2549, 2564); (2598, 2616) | 0.088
